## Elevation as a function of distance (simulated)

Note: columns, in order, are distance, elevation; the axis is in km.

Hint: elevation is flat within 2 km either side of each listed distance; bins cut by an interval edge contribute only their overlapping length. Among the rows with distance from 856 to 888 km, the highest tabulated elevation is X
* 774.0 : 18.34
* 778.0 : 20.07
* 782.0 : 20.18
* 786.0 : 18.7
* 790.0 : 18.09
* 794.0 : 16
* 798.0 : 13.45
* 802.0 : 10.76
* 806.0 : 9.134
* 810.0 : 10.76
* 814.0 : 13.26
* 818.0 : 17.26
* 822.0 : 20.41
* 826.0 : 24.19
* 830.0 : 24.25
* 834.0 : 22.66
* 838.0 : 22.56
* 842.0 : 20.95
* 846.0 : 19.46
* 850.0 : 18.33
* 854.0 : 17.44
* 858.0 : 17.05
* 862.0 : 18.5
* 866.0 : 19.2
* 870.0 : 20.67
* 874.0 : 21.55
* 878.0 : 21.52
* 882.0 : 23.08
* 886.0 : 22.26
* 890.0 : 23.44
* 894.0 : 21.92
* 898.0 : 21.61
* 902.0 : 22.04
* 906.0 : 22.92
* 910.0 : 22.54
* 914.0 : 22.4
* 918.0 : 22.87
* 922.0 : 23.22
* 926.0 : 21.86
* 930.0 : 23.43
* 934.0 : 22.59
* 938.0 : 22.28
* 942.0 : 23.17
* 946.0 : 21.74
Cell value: 23.08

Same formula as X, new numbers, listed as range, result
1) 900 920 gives 22.92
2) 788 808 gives 18.09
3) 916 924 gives 23.22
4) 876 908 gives 23.44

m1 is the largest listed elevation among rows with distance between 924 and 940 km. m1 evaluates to 23.43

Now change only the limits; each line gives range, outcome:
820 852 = 24.25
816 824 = 20.41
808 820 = 17.26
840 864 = 20.95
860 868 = 19.2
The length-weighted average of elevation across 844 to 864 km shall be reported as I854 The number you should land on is 18.2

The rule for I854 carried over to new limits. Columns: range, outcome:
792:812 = 12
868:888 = 21.8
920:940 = 22.7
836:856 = 19.7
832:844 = 22.1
